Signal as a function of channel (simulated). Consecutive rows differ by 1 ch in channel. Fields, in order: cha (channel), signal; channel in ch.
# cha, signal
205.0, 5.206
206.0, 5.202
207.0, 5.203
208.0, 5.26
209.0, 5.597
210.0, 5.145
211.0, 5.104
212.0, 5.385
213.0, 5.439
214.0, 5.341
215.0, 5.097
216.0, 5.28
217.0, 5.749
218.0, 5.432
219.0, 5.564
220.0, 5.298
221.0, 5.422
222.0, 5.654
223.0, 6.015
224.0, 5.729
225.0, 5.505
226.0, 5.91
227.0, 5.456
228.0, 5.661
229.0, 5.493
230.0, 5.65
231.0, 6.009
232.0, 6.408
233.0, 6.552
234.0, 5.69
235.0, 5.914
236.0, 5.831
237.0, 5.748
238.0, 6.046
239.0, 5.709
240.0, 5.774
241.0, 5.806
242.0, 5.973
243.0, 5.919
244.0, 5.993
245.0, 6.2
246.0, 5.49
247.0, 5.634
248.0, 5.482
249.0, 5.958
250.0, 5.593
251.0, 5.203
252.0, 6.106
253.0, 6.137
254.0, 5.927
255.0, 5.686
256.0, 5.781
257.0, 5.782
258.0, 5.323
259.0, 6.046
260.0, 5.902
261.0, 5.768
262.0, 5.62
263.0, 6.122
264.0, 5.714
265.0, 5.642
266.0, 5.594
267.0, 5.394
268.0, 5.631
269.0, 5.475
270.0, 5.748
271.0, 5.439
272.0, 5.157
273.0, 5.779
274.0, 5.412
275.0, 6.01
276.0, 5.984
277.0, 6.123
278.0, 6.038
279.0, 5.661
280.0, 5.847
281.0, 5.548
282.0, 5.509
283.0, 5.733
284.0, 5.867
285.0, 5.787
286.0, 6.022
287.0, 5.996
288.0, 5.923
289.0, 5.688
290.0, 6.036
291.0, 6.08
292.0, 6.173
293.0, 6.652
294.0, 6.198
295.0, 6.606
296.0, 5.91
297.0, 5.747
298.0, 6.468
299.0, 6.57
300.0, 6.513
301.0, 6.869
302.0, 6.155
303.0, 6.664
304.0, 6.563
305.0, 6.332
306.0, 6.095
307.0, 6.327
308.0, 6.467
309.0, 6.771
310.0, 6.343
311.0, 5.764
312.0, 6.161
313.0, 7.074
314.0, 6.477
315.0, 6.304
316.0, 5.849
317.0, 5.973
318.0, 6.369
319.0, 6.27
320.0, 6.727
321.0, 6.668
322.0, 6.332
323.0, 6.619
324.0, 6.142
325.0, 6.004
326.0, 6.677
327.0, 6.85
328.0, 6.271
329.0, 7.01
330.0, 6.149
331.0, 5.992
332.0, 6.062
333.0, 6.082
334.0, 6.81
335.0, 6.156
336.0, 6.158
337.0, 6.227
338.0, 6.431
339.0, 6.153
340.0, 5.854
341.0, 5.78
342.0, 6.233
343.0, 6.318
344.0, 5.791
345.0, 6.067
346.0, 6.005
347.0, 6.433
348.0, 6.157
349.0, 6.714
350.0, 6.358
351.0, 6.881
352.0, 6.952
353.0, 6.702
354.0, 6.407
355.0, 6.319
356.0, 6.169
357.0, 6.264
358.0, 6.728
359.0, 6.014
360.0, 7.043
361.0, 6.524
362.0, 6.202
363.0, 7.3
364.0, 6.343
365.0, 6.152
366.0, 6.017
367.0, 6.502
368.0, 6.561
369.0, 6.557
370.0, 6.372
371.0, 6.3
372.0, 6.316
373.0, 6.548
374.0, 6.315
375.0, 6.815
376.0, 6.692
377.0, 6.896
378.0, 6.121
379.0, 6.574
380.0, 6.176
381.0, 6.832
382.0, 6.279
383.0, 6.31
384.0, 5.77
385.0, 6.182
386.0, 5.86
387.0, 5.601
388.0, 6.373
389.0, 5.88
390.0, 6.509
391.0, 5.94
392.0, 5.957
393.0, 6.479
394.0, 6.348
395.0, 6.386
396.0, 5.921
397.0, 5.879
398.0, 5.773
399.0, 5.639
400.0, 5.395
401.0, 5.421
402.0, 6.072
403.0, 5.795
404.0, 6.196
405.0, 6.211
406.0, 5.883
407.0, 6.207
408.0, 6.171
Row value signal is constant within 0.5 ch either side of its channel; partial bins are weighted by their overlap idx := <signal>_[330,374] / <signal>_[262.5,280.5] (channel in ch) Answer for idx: 1.1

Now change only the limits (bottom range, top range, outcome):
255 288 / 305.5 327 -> 1.11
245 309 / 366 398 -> 1.06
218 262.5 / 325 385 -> 1.10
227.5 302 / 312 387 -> 1.08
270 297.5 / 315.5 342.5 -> 1.07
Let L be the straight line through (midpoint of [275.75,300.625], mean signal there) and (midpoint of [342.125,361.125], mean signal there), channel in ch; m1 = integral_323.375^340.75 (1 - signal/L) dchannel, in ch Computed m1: 0.0 ch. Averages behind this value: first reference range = 6.03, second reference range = 6.41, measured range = 6.29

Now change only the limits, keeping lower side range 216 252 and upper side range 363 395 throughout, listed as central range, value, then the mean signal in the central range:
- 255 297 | 0.7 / 5.82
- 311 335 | -1.0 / 6.37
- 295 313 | -1.0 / 6.36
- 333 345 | 0.0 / 6.17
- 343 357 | -0.4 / 6.37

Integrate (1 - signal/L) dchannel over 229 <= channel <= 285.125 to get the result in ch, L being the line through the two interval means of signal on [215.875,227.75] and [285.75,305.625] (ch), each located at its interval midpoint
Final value 1.2 ch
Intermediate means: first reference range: 5.6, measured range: 5.78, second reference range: 6.26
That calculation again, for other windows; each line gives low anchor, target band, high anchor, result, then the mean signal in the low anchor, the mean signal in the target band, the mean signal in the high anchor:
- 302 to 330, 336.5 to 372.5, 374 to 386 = 0.18 ch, 6.4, 6.37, 6.39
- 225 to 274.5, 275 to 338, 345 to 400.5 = -2.24 ch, 5.76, 6.23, 6.32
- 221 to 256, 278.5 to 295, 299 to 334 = 0.61 ch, 5.81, 5.94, 6.39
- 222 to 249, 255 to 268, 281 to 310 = 0.58 ch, 5.83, 5.72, 6.2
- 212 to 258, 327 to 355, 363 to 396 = -0.68 ch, 5.73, 6.31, 6.32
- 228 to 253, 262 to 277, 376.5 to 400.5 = 0.60 ch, 5.84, 5.66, 6.13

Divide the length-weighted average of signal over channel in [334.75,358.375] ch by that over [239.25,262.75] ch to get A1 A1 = 1.09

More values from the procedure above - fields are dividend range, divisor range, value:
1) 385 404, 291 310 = 0.94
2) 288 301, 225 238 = 1.06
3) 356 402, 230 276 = 1.08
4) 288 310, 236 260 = 1.09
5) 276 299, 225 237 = 1.02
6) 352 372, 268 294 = 1.11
